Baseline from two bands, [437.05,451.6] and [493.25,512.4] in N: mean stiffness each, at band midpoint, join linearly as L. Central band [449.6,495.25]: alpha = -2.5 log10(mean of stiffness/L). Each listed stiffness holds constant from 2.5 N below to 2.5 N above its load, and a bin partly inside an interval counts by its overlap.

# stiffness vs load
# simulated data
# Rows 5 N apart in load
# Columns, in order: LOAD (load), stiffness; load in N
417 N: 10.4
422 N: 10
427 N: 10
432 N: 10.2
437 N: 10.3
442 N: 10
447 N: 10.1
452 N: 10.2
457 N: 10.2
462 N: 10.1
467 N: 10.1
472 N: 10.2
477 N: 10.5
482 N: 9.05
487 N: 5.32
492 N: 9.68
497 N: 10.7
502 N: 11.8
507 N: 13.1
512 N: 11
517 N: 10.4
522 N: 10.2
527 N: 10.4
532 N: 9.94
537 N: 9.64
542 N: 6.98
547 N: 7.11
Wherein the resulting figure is 0.14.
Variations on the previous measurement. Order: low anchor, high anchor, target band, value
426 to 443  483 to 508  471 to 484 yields 0.004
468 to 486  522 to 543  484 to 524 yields -0.080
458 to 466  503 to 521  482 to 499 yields 0.258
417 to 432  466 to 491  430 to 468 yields -0.061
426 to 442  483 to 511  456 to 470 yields 0.001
